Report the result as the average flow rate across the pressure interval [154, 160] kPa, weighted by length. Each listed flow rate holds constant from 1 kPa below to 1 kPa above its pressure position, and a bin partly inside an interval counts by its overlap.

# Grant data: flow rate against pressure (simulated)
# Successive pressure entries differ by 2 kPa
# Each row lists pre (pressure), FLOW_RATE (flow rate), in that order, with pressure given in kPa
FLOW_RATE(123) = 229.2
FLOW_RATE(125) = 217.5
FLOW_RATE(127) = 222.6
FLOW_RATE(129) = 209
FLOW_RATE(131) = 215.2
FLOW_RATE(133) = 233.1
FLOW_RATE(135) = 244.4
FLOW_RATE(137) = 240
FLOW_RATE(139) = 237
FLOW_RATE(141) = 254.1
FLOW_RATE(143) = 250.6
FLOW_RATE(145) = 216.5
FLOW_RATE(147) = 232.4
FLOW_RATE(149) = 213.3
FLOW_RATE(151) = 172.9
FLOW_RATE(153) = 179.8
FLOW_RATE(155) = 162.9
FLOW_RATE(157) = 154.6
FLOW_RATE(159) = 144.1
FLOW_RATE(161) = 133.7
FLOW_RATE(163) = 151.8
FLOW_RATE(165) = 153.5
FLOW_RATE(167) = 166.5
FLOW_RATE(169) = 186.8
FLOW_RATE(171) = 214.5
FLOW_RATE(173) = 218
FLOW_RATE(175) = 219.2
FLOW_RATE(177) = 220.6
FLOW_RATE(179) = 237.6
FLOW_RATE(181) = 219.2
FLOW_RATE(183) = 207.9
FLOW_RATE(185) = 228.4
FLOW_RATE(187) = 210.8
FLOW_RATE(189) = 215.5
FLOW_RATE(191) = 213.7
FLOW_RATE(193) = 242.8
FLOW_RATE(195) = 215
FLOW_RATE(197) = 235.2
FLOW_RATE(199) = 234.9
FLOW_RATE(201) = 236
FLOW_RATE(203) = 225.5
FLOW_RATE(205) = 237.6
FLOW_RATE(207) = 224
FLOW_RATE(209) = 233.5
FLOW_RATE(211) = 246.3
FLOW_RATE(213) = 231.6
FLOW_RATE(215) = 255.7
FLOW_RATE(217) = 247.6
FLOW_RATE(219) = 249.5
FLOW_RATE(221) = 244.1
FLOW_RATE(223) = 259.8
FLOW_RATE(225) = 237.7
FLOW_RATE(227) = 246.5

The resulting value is 154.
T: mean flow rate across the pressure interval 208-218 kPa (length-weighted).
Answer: 243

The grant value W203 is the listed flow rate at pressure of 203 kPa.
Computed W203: 225.5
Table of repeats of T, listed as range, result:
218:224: 251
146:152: 206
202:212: 233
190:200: 228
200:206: 233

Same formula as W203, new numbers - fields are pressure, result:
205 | 237.6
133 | 233.1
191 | 213.7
